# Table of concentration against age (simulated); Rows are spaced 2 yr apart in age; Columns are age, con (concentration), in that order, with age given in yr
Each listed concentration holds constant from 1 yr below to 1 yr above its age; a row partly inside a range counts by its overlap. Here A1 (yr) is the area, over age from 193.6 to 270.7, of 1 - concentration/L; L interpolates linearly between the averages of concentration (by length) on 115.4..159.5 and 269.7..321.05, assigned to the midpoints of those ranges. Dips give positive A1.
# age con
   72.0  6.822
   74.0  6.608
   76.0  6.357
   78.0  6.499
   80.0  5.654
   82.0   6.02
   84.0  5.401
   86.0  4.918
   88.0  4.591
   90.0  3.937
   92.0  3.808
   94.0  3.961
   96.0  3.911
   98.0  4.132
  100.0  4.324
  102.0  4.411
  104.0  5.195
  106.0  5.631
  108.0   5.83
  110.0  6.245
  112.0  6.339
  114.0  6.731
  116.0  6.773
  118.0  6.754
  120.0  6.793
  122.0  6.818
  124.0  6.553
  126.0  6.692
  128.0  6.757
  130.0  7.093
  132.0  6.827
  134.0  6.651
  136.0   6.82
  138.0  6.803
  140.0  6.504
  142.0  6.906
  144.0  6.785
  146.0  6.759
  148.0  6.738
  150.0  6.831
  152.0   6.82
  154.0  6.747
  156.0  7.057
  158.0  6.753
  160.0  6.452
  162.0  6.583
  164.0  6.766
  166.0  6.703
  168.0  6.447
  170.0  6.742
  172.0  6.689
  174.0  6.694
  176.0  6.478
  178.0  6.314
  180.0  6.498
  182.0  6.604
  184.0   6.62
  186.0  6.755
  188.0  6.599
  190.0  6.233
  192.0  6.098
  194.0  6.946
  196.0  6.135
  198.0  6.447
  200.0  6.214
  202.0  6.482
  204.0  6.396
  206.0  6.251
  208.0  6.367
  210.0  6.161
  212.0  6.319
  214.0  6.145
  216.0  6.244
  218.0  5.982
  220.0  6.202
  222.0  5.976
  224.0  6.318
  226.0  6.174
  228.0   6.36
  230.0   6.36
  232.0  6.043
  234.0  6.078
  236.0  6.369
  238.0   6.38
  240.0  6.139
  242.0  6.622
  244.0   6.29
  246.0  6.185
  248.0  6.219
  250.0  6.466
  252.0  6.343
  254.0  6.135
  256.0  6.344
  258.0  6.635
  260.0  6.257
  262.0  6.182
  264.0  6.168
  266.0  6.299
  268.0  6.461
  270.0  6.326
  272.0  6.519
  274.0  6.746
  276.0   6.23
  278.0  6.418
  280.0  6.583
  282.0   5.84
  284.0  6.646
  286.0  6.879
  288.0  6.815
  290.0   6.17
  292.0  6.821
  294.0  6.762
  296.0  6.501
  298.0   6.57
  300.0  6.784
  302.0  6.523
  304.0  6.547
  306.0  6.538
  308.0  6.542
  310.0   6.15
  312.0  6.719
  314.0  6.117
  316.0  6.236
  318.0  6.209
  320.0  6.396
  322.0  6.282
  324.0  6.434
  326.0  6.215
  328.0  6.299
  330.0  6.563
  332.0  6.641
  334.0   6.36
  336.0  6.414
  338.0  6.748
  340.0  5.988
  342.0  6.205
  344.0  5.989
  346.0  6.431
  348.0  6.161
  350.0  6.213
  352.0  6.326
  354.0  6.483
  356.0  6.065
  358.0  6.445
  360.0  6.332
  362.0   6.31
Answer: 3.7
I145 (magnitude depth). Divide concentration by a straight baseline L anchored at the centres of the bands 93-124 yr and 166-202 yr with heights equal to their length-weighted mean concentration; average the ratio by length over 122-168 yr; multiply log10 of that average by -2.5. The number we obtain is -0.12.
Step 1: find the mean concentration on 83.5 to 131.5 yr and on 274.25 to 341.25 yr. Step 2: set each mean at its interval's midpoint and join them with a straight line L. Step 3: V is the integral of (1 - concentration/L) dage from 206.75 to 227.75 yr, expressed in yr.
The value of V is -0.5 yr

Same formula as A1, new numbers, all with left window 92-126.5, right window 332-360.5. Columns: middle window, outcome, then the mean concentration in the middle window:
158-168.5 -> -1.48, 6.61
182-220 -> -2.95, 6.36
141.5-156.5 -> -2.78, 6.82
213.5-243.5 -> -1.26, 6.23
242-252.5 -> -0.52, 6.33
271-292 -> -1.28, 6.5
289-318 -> -1.41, 6.49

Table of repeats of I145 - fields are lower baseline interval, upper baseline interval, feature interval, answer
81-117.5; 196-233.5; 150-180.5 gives -0.156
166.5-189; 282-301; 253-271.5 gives 0.049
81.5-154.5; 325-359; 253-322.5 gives -0.035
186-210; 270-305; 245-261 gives 0.027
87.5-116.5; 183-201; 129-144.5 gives -0.215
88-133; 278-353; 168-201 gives -0.097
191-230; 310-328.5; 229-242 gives 0.005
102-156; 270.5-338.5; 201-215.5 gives 0.037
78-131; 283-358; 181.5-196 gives -0.104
